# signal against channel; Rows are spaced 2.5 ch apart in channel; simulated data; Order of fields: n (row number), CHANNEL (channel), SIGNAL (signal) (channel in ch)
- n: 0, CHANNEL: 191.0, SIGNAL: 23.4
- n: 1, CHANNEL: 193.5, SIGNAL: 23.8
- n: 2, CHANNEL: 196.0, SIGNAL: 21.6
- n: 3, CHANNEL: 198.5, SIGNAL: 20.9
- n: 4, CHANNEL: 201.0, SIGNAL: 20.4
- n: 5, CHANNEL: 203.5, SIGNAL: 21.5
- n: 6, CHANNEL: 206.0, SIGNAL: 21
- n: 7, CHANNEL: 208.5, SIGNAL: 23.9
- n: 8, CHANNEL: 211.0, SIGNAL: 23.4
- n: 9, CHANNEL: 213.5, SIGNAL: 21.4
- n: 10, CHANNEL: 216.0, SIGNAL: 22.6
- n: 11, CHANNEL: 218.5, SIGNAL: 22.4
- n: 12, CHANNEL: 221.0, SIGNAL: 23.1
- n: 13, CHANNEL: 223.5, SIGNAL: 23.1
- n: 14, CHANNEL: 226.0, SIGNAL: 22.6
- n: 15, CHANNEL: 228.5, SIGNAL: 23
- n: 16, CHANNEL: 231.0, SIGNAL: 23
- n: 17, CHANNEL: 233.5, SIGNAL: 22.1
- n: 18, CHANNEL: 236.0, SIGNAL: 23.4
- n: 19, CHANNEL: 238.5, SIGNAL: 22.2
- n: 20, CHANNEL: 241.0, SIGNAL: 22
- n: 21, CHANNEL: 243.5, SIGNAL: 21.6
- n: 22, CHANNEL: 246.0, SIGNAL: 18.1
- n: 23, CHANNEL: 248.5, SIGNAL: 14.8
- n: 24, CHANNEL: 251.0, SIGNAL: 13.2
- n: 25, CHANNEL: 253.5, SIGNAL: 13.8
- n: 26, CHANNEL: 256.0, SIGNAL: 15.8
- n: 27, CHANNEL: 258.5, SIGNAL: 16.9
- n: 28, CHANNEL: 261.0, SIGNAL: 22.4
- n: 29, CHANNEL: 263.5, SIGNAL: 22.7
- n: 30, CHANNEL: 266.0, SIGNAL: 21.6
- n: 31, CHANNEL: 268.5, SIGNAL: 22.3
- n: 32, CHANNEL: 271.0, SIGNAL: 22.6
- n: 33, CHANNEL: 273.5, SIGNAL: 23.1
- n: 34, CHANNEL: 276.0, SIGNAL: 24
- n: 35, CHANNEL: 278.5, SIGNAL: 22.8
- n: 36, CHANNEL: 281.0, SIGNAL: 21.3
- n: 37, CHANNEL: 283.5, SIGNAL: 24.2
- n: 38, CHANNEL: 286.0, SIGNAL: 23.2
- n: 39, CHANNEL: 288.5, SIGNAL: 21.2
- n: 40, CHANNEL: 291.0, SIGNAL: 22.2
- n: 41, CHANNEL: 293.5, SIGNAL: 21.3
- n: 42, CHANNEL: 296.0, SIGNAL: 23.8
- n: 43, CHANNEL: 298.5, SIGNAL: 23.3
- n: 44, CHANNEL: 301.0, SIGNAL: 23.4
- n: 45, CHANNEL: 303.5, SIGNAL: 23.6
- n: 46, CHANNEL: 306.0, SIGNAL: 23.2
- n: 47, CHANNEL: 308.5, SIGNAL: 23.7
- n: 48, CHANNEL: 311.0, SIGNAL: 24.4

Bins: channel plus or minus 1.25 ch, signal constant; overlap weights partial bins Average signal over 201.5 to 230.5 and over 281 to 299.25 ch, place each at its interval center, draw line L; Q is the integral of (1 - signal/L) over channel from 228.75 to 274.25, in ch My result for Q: 4.9 ch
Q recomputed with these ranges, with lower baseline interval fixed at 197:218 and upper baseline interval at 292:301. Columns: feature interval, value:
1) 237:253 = 2.7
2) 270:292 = 0.0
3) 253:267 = 2.1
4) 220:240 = -0.6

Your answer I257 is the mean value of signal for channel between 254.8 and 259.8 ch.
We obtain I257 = 16.4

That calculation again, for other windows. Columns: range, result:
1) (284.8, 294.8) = 22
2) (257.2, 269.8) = 21.2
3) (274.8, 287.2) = 23.1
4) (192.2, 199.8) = 22.1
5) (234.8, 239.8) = 22.8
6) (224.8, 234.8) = 22.7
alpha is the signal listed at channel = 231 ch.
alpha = 23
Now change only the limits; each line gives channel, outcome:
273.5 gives 23.1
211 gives 23.4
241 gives 22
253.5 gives 13.8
